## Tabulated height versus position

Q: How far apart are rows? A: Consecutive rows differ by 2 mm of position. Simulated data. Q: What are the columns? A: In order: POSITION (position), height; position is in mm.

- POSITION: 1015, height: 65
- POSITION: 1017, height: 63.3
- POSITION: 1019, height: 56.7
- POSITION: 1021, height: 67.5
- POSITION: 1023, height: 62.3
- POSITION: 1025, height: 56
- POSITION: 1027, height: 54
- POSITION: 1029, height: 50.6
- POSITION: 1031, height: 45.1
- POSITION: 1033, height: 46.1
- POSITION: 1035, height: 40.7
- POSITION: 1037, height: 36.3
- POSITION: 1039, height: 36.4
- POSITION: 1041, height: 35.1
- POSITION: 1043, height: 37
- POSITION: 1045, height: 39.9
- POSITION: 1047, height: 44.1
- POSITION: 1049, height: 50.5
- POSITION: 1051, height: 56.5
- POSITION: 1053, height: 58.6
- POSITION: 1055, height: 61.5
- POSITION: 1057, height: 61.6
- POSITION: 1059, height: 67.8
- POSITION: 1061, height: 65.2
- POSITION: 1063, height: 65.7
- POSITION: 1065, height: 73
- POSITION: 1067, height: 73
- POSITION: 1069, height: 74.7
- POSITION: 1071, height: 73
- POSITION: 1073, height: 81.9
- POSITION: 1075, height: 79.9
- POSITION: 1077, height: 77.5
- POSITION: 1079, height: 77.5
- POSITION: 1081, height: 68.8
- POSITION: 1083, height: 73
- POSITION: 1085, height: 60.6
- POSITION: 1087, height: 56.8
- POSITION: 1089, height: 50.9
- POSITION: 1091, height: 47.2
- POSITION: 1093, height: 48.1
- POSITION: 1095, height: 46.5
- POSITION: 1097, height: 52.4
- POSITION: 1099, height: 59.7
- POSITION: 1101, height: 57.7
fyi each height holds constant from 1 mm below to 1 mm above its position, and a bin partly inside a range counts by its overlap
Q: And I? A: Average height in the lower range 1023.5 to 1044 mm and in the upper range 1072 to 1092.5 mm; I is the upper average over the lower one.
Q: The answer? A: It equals 1.52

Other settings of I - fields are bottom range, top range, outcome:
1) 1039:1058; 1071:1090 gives 1.43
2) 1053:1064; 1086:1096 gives 0.78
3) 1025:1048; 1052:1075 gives 1.61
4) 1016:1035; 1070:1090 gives 1.27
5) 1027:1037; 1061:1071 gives 1.56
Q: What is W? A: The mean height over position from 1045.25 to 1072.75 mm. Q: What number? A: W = 63.3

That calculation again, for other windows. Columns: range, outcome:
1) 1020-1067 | 53.1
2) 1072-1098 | 63.2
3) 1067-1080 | 77.1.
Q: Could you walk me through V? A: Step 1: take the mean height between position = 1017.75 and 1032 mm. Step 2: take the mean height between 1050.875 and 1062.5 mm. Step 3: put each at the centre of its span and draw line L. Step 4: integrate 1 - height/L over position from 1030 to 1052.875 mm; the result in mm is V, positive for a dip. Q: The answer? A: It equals 6.3 mm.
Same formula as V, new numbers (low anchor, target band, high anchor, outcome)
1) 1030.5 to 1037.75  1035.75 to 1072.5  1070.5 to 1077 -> 3.02 mm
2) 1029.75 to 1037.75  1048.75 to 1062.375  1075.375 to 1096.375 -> -2.86 mm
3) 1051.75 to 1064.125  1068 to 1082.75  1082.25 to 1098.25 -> -4.45 mm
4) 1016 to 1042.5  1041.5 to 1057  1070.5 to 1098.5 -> 1.39 mm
